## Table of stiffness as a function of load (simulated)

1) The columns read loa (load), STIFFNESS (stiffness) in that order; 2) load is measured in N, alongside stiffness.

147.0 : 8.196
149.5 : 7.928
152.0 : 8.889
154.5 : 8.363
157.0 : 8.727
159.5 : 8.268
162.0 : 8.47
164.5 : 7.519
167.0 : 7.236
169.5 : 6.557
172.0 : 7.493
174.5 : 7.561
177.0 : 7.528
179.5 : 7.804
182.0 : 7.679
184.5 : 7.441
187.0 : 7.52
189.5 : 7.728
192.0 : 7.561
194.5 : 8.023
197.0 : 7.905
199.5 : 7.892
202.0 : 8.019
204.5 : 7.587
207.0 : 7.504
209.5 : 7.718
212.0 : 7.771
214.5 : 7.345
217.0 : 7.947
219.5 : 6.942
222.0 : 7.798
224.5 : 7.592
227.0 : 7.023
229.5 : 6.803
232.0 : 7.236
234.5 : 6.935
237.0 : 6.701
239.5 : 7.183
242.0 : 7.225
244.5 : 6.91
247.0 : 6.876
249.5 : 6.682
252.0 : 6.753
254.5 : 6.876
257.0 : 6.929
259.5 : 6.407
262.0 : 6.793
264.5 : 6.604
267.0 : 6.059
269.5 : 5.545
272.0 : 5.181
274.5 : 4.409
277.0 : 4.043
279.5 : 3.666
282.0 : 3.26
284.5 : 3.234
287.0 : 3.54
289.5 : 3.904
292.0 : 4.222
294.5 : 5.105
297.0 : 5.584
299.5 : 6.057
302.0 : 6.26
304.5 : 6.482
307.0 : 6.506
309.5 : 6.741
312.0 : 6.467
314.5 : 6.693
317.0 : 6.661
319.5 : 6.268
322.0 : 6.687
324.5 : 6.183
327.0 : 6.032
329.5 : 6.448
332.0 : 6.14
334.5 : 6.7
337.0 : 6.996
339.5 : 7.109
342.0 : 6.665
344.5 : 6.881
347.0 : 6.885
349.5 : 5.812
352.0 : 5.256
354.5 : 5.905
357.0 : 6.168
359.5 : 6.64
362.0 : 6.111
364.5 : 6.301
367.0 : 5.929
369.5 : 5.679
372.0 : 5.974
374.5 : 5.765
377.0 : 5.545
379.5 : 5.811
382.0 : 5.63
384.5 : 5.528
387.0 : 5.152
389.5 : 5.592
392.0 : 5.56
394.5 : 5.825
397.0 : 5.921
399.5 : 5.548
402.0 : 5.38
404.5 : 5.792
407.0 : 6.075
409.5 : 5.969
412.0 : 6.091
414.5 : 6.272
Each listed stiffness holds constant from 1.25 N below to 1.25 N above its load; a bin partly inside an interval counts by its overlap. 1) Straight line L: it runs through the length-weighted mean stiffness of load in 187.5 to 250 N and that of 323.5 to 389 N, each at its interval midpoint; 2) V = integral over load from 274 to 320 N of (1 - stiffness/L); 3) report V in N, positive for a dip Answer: 9.9 N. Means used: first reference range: 7.41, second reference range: 6.12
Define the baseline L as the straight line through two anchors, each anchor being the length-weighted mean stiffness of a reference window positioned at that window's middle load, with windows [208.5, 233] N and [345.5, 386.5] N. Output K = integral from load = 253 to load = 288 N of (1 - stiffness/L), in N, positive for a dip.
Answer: 8.7 N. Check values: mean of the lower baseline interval 7.42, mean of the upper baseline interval 5.93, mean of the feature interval 5.2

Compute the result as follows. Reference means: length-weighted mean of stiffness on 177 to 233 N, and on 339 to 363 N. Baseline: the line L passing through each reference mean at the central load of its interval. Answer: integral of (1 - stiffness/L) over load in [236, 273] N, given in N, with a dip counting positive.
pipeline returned 2.95 N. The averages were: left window 7.58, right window 6.32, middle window 6.59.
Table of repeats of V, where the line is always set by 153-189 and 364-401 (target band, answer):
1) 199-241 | -0.8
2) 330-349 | -1.9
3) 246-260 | 0.4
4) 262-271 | 0.9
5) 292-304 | 1.6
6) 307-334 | -0.6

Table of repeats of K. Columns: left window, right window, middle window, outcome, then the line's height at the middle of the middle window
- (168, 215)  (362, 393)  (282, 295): 5.41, 6.63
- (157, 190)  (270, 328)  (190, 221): -2.76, 7.06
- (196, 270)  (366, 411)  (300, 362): -1.98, 6.23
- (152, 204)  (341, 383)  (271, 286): 6.37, 6.84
